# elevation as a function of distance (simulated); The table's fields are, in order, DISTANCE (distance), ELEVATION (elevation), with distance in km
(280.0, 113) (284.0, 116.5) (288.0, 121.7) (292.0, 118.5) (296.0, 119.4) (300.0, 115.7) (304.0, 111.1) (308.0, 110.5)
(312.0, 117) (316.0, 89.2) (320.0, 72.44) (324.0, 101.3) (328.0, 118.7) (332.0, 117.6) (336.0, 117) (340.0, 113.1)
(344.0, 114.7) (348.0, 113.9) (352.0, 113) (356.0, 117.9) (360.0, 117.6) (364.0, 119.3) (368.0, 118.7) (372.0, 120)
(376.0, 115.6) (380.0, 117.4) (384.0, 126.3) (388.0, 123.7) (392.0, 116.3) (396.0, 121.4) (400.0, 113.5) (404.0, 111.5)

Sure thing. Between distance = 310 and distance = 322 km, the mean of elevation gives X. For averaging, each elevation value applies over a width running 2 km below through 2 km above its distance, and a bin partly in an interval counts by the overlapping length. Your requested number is 92.9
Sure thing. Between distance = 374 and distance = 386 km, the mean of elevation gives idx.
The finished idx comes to 120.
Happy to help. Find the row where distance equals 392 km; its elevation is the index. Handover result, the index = 116.3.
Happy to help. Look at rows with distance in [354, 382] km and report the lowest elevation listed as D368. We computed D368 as 115.6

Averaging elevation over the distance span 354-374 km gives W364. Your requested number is 119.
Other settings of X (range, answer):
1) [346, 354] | 113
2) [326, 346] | 116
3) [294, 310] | 114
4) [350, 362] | 116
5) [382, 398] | 122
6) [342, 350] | 114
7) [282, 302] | 118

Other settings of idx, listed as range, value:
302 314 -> 113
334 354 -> 114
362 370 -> 119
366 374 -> 119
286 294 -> 120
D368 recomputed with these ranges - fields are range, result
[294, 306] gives 111.1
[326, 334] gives 117.6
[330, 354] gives 113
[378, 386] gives 117.4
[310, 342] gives 72.44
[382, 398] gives 116.3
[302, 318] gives 89.2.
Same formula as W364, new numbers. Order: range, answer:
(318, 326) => 86.9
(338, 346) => 114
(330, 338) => 117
